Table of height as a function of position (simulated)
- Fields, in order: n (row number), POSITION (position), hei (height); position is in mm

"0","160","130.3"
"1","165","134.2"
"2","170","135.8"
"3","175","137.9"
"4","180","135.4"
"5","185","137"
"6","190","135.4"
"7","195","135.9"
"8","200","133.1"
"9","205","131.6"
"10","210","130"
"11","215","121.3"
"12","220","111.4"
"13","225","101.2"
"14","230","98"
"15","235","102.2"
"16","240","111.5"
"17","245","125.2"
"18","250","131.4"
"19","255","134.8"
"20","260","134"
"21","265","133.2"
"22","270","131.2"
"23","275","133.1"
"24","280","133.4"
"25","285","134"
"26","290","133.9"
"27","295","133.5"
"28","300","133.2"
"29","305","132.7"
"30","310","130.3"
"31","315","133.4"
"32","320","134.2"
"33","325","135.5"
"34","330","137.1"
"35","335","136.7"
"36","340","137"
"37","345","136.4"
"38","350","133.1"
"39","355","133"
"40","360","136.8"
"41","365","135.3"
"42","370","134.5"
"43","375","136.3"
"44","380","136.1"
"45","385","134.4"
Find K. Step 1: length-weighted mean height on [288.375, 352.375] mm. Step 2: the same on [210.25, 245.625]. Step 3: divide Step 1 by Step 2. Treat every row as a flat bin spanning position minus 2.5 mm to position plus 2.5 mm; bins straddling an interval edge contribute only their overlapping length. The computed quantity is 1.2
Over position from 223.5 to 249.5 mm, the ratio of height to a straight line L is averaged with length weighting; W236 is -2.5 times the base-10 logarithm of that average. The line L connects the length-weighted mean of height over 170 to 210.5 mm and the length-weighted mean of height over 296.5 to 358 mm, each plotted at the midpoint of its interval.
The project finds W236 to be 0.22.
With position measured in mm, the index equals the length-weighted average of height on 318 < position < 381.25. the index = 136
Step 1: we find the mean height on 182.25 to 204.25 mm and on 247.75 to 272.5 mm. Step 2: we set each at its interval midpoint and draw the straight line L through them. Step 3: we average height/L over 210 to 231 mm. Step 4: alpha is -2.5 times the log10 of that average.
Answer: 0.203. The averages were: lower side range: 135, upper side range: 133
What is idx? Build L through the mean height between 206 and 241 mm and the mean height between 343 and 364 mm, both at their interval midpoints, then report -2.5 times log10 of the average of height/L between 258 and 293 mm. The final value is -0.11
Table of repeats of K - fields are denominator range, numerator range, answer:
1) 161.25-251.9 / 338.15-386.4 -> 1.08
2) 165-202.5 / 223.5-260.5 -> 0.86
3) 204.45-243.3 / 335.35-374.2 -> 1.20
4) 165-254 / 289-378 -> 1.08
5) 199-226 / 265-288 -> 1.09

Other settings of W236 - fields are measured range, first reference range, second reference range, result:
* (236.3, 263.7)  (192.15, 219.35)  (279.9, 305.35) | 0.04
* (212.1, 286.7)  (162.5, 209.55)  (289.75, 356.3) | 0.10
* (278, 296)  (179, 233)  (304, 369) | -0.02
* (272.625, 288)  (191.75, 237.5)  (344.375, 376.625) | -0.06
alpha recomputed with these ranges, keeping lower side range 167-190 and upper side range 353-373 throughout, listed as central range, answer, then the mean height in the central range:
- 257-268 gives 0.018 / 134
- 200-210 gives 0.037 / 132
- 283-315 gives 0.020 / 133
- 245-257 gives 0.036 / 131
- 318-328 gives 0.002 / 135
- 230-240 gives 0.296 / 103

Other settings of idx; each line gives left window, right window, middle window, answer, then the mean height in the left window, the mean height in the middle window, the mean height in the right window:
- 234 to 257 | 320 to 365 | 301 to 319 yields -0.01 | 122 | 132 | 136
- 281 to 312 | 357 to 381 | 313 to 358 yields -0.01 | 133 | 135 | 136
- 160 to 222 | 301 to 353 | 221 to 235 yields 0.29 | 132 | 101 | 135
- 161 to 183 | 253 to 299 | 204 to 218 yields 0.07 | 135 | 127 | 133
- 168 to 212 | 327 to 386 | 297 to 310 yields 0.02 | 135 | 132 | 136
